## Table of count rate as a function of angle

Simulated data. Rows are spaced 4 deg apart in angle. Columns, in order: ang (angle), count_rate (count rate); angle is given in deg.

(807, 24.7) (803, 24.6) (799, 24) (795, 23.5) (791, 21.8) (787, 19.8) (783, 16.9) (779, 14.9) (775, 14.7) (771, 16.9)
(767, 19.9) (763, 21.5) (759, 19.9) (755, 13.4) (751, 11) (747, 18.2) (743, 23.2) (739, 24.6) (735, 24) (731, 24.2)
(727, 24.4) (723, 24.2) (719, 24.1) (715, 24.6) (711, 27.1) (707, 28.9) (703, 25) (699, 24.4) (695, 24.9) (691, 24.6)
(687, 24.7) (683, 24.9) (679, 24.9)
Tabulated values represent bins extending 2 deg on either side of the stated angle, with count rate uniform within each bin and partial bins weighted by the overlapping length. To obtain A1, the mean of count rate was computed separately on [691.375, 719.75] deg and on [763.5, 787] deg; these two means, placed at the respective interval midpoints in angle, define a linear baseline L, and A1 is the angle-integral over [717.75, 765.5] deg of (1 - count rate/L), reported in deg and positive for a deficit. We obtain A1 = 0.78 deg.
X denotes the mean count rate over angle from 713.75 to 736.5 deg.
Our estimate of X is 24.2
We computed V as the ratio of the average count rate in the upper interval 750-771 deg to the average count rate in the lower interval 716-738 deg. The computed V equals 0.7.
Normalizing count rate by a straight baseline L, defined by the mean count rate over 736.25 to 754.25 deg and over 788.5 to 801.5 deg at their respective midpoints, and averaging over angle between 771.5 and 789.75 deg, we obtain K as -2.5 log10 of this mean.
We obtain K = 0.29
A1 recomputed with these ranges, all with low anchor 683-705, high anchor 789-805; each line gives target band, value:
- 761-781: 5.2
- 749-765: 5.0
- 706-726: -0.9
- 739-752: 2.7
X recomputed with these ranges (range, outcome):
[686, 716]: 25.6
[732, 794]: 18.9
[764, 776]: 17.7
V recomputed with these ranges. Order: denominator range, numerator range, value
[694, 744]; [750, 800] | 0.74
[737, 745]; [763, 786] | 0.72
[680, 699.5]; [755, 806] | 0.80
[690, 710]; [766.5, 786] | 0.65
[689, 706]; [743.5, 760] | 0.64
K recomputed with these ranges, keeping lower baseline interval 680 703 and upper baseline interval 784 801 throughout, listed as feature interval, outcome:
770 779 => 0.40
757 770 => 0.13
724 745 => -0.02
